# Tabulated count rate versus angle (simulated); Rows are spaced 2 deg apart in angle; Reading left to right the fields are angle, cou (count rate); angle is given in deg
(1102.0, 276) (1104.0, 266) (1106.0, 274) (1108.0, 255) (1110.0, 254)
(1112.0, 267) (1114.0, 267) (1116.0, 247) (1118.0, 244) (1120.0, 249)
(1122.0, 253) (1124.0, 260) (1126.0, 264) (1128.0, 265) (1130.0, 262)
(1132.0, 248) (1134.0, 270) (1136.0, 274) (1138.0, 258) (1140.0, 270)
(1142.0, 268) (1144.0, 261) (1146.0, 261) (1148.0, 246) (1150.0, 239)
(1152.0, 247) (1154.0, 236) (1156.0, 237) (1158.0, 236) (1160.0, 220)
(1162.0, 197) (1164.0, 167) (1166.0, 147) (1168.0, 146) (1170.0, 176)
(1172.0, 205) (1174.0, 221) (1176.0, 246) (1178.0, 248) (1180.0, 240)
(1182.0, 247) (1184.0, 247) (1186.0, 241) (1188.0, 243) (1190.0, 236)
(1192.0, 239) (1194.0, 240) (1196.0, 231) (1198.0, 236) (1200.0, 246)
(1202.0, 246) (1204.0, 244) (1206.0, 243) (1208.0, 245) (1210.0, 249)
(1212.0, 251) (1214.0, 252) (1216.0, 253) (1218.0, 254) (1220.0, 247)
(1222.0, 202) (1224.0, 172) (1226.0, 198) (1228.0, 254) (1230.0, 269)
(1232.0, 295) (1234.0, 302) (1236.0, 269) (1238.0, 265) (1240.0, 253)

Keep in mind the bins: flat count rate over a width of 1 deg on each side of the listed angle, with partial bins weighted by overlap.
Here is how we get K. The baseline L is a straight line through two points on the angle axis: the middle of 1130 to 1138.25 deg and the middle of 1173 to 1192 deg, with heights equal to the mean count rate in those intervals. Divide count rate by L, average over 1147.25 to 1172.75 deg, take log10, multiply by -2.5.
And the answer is 0.210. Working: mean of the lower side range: 263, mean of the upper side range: 241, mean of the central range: 207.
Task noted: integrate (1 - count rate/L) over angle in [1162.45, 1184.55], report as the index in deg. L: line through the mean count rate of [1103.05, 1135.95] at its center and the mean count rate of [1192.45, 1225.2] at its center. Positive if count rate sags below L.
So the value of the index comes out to 3.51 deg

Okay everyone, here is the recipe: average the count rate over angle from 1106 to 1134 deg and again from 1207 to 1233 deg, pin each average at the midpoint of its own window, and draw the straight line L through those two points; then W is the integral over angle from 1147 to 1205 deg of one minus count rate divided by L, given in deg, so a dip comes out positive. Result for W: 5.3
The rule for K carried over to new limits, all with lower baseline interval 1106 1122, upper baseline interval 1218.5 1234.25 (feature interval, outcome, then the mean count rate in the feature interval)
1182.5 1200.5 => 0.02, 240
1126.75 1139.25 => -0.04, 263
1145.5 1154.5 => 0.02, 246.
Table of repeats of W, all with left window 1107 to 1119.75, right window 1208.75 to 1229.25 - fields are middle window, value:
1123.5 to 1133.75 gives -0.3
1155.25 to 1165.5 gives 1.6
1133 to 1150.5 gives -0.8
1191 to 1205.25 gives -0.1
